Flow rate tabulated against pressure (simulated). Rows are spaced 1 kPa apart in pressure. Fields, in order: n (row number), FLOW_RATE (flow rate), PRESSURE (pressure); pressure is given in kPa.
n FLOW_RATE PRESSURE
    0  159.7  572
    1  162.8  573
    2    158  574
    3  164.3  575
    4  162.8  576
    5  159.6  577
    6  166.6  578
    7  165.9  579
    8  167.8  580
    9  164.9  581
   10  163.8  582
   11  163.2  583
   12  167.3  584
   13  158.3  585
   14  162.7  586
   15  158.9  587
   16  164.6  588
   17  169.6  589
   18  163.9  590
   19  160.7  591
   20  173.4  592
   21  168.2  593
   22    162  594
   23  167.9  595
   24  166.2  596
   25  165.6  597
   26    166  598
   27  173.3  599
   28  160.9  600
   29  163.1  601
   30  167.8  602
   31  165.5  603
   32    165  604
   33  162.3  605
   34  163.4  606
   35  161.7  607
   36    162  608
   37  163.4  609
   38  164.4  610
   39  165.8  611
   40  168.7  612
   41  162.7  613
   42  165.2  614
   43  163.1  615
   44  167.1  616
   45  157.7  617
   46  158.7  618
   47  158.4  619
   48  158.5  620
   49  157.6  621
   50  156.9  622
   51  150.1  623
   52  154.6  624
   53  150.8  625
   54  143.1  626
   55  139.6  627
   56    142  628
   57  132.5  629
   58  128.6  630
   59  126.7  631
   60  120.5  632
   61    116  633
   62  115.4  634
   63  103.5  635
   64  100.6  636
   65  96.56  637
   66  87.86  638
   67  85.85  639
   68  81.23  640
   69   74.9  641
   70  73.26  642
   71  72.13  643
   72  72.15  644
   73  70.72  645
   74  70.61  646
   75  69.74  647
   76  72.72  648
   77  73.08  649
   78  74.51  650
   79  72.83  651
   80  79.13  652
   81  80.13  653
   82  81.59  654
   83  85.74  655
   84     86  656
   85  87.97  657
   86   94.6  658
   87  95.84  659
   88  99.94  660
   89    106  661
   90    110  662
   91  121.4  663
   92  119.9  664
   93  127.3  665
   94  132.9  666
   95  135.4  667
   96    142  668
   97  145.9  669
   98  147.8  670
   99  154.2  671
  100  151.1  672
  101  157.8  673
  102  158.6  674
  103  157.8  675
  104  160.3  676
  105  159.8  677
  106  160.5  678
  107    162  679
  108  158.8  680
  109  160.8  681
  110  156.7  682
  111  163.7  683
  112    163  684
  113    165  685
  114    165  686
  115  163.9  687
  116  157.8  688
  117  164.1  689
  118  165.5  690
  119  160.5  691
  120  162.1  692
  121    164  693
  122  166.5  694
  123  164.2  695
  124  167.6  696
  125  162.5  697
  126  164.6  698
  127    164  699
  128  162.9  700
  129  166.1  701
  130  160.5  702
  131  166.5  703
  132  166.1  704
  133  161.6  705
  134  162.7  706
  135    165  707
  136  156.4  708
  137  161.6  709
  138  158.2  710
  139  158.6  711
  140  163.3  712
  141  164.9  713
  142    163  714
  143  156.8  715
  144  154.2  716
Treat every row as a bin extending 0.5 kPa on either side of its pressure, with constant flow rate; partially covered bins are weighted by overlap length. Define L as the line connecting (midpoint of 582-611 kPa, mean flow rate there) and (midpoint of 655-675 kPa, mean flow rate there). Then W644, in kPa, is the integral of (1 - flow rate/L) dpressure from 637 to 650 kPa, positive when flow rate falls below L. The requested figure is 5.80 kPa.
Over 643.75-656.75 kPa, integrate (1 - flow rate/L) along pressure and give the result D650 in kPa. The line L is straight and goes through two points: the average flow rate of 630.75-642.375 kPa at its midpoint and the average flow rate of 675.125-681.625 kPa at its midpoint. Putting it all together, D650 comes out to 4.6 kPa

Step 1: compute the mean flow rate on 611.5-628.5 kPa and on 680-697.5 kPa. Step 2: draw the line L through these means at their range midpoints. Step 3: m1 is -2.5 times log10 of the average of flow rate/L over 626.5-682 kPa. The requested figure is 0.38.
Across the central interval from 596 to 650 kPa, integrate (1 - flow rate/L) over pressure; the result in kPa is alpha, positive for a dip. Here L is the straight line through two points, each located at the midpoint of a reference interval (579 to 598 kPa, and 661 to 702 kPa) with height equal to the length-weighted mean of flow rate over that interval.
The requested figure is 9.47 kPa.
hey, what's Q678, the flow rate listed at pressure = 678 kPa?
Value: 160.5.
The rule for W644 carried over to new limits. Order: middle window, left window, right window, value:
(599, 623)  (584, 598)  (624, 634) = -2.32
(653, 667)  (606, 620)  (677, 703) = 5.06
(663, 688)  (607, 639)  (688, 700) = 0.95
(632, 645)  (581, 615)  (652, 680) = 4.74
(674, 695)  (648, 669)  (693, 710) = -3.59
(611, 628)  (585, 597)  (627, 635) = -2.49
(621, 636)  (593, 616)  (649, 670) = 0.53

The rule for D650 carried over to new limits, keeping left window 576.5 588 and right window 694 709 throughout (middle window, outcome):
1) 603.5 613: 0.0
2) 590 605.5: -0.2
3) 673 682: 0.2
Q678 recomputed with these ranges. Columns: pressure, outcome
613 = 162.7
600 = 160.9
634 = 115.4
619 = 158.4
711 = 158.6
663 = 121.4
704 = 166.1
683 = 163.7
